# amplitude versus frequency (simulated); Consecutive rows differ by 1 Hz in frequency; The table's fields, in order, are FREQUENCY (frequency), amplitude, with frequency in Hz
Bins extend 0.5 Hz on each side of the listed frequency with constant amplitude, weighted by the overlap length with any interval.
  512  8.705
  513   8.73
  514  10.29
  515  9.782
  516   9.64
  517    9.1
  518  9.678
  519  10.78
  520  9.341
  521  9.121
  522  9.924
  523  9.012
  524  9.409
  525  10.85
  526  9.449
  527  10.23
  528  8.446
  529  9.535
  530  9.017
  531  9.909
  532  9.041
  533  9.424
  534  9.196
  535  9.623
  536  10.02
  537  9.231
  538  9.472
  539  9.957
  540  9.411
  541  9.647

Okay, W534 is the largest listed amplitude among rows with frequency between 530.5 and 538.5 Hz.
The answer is 10.02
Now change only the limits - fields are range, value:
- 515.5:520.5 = 10.78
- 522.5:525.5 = 10.85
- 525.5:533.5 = 10.23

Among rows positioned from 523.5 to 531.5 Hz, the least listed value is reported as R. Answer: 8.446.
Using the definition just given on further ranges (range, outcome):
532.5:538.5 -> 9.196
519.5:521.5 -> 9.121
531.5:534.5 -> 9.041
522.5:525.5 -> 9.012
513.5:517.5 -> 9.1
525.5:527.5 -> 9.449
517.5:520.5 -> 9.341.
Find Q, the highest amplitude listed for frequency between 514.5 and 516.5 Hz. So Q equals 9.782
